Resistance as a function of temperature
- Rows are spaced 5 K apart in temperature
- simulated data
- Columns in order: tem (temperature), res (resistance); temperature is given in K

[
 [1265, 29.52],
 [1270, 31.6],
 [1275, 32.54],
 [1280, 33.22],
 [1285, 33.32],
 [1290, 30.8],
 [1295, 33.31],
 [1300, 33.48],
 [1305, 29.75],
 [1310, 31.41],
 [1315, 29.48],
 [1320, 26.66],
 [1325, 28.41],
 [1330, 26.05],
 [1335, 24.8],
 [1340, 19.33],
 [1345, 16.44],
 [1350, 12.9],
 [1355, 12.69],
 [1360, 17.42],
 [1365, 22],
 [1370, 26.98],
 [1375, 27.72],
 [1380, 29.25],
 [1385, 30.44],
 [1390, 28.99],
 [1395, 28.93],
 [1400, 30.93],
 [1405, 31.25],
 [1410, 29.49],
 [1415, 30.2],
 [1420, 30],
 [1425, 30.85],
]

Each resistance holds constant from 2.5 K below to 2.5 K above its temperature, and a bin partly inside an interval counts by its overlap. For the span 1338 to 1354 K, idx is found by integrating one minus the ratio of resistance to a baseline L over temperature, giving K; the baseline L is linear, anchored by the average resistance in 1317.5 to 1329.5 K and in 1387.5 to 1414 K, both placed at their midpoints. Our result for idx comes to 7.0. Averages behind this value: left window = 27.3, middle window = 15.8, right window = 29.9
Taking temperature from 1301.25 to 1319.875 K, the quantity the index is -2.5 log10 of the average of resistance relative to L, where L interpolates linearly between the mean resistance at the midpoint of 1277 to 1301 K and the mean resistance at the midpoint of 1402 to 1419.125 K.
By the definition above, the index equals 0.08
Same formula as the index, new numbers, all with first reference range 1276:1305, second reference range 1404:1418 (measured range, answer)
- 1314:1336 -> 0.18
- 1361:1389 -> 0.15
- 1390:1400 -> 0.04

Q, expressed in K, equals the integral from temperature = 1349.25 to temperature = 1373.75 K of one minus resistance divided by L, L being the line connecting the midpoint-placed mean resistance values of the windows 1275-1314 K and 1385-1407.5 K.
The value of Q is 9.1 K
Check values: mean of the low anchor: 32.1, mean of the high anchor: 30.1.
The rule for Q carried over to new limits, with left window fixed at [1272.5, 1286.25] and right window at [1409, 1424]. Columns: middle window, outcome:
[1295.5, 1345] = 7.4 K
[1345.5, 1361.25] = 8.5 K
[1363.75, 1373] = 1.8 K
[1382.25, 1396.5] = 0.5 K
